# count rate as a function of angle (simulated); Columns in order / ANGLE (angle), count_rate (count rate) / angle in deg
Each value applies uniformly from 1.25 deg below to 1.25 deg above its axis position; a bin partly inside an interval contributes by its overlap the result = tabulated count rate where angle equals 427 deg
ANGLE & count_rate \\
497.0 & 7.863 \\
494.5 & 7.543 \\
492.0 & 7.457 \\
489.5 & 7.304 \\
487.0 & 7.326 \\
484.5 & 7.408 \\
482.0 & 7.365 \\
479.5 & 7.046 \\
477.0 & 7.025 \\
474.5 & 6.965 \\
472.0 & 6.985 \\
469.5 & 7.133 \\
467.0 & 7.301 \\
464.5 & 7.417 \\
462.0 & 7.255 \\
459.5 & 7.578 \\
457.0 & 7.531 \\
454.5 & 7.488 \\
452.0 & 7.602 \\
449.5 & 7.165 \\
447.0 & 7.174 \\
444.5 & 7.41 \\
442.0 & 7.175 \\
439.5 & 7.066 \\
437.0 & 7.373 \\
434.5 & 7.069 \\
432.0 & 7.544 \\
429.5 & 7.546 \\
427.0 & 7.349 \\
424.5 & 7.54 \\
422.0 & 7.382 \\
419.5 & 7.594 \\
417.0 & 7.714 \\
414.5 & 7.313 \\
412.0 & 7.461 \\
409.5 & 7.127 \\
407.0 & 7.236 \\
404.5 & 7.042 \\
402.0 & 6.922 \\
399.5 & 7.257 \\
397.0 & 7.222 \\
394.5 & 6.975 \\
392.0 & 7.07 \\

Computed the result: 7.349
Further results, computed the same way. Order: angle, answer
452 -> 7.602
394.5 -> 6.975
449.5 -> 7.165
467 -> 7.301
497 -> 7.863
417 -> 7.714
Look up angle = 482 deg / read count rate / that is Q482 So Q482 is 7.365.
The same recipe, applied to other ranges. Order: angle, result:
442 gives 7.175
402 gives 6.922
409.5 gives 7.127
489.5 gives 7.304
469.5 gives 7.133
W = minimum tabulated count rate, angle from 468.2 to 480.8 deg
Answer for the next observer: 6.965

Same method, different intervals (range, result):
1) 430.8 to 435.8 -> 7.069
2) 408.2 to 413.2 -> 7.127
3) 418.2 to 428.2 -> 7.349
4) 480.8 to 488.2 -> 7.326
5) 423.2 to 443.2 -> 7.066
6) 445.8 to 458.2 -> 7.165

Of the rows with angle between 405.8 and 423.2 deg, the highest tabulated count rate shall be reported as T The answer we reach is 7.714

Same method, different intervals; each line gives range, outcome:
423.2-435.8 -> 7.546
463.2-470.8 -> 7.417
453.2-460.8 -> 7.578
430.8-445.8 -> 7.544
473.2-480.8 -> 7.046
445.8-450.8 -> 7.174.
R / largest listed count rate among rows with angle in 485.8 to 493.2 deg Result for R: 7.457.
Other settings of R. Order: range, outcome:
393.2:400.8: 7.257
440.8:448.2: 7.41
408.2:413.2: 7.461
